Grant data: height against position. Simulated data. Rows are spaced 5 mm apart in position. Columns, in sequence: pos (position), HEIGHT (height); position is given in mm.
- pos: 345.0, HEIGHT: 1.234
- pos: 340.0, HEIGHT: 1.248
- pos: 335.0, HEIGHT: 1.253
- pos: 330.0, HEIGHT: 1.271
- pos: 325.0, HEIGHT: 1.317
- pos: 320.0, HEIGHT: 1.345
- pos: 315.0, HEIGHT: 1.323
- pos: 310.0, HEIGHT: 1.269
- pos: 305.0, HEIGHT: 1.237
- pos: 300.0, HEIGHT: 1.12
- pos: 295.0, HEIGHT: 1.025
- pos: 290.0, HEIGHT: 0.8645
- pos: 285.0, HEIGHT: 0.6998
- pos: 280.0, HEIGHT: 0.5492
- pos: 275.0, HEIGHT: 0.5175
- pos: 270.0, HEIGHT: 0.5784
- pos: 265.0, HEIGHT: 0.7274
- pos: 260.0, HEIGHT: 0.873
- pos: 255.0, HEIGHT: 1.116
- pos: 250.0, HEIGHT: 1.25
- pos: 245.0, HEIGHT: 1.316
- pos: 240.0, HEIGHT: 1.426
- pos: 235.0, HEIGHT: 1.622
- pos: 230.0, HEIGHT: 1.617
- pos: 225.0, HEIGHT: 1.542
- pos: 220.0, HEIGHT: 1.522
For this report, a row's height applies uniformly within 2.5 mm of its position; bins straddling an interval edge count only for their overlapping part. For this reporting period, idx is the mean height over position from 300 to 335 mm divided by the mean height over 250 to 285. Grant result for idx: 1.7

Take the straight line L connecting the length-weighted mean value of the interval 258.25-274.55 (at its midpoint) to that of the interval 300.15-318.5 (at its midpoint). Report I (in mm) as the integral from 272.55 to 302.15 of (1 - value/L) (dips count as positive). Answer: 5.9 mm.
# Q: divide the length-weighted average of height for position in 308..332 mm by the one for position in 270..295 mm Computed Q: 1.90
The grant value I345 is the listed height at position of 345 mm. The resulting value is 1.234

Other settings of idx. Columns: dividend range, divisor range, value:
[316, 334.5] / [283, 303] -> 1.39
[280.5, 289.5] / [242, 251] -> 0.54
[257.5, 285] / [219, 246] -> 0.43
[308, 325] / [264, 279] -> 2.23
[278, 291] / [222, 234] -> 0.44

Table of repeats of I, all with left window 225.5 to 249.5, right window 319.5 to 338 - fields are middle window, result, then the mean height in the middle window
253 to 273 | 8.68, 0.809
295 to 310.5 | 1.98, 1.17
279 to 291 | 5.87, 0.704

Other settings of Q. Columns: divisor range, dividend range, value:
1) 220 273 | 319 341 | 1.06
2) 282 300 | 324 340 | 1.43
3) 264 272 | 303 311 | 1.94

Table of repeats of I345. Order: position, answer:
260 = 0.873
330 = 1.271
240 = 1.426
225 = 1.542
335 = 1.253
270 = 0.5784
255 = 1.116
